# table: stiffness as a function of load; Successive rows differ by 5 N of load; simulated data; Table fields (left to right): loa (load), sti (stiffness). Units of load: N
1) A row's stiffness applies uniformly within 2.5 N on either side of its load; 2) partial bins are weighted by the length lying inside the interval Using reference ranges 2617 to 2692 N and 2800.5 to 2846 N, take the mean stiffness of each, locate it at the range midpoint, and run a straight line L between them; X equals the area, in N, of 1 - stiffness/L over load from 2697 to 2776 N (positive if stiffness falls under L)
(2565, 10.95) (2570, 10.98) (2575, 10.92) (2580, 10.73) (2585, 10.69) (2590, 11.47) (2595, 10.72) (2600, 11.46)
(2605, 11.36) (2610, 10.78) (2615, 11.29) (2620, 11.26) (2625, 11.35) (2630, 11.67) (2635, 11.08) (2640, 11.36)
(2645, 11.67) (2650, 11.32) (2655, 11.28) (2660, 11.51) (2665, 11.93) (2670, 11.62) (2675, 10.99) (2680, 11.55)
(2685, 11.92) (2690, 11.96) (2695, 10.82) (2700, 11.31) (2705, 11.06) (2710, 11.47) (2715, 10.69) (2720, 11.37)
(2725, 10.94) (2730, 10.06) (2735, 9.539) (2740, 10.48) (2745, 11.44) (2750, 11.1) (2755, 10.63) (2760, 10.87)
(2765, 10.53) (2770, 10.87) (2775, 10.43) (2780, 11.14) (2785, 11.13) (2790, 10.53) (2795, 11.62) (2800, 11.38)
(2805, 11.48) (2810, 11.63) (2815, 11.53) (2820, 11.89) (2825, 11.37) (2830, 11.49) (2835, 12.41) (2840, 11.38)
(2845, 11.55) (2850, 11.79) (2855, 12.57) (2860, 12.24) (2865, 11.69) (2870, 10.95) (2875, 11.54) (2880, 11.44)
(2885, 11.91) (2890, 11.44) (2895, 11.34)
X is 5.1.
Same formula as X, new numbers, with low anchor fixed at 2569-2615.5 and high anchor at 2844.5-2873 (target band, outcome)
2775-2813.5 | 1.32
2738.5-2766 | 1.50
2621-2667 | -1.11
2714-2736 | 1.63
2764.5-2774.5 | 0.75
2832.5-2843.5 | -0.11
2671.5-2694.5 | -0.49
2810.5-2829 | 0.17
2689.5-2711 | 0.18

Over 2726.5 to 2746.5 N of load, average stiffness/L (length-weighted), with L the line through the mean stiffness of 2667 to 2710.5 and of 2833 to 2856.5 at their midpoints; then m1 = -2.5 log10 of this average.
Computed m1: 0.12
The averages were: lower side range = 11.4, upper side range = 11.9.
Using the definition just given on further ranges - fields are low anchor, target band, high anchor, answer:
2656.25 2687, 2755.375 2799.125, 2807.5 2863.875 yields 0.079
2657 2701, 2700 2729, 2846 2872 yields 0.049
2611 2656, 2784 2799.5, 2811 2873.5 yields 0.049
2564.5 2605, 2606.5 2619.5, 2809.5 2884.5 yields 0.000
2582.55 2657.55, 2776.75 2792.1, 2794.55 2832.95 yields 0.057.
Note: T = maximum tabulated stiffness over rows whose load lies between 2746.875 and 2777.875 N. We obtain 11.1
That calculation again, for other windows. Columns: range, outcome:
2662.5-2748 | 11.96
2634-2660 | 11.67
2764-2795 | 11.62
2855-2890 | 12.57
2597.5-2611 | 11.46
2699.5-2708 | 11.31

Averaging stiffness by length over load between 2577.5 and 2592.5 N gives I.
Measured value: 11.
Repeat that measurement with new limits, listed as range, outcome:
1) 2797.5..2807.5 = 11.4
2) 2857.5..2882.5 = 11.6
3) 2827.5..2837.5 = 11.9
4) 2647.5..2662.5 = 11.4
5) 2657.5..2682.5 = 11.5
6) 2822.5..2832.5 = 11.4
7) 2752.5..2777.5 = 10.7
